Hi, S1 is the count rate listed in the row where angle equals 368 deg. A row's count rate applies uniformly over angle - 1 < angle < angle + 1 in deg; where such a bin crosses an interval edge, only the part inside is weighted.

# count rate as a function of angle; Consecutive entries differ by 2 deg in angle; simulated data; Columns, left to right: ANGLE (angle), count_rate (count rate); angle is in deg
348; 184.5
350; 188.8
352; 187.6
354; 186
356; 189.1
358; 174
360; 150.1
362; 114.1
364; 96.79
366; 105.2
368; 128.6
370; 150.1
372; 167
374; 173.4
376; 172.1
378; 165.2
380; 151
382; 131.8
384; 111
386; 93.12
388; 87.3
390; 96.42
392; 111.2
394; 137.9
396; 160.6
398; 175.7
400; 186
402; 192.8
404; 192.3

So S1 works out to 128.6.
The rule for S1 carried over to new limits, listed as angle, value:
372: 167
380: 151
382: 131.8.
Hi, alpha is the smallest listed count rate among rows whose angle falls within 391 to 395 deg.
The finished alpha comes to 111.2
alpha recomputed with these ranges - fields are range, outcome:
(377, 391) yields 87.3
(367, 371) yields 128.6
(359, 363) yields 114.1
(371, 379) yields 165.2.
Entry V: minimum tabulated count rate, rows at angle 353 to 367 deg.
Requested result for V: 96.79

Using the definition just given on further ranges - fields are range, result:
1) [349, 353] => 187.6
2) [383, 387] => 93.12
